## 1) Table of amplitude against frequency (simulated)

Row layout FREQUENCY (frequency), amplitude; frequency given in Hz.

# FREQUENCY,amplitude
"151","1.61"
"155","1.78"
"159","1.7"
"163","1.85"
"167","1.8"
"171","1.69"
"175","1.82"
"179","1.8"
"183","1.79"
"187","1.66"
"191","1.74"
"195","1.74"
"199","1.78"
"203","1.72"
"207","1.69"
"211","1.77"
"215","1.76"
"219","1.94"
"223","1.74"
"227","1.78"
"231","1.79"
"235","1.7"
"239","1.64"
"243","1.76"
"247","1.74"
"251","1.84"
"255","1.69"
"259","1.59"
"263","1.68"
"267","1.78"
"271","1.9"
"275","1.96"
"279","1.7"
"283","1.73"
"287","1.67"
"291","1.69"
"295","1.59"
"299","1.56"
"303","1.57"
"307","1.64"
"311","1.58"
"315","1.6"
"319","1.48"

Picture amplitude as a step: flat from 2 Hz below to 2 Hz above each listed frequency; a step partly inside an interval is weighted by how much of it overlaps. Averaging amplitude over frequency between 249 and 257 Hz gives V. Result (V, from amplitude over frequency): 1.77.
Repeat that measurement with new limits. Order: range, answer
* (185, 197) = 1.71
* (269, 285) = 1.82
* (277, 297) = 1.68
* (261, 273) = 1.79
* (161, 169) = 1.83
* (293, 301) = 1.58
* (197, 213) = 1.74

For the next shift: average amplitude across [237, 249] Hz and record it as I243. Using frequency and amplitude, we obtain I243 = 1.71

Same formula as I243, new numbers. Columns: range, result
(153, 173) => 1.76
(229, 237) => 1.75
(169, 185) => 1.78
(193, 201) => 1.76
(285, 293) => 1.68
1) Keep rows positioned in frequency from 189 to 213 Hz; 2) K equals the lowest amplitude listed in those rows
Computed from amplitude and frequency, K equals 1.69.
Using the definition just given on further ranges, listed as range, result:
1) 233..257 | 1.64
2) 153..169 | 1.7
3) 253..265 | 1.59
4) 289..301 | 1.56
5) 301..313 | 1.57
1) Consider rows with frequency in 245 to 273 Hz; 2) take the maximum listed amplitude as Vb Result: 1.9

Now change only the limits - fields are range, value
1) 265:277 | 1.96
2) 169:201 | 1.82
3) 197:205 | 1.78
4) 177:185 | 1.8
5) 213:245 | 1.94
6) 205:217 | 1.77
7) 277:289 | 1.73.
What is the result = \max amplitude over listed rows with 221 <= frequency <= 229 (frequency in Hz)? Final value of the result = 1.78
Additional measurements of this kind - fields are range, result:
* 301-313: 1.64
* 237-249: 1.76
